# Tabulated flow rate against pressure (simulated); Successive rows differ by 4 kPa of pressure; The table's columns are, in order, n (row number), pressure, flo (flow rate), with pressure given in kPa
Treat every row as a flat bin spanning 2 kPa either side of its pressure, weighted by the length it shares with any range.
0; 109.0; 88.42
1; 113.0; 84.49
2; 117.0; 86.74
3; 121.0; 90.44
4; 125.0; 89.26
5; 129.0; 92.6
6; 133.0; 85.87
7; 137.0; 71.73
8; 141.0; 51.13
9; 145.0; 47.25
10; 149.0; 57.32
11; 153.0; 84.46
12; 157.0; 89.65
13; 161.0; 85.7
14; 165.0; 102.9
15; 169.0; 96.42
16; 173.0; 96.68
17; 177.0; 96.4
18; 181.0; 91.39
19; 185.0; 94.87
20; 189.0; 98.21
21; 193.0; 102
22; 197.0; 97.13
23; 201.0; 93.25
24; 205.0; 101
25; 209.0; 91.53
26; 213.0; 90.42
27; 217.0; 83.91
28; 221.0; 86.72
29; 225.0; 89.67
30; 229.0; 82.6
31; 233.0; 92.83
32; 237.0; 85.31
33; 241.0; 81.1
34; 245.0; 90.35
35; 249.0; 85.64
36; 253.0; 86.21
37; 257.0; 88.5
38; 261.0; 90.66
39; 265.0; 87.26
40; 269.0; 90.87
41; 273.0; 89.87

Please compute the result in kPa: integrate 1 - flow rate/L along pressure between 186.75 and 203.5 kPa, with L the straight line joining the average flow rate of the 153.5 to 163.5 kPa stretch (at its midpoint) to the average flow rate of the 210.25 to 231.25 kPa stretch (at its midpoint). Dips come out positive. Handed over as -2.0 kPa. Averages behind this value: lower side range 88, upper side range 86.9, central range 97.7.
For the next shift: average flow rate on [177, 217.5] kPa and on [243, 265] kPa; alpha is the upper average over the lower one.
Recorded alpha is 0.93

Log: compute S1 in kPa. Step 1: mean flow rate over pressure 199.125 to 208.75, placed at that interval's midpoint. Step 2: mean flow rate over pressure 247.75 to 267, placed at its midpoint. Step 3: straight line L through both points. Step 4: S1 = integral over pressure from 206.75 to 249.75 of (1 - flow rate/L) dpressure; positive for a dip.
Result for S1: 2.3 kPa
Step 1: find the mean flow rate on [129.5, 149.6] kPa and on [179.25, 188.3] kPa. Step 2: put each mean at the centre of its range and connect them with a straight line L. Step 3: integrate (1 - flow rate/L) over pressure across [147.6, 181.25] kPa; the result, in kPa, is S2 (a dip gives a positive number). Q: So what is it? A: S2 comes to -3.3 kPa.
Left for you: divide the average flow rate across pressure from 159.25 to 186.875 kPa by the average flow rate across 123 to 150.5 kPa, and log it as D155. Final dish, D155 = 1.3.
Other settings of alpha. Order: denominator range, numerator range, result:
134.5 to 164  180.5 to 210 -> 1.36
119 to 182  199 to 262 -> 1.07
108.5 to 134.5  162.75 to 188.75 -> 1.09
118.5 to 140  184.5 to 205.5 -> 1.16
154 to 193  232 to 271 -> 0.93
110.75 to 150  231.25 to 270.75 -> 1.15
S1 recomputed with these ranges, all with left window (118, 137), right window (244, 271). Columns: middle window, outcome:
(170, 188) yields -1.48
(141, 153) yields 4.13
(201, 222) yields -0.73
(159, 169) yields -0.79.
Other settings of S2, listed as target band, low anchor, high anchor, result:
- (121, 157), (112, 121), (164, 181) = 6.46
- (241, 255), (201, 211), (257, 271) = 0.72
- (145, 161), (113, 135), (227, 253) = 2.46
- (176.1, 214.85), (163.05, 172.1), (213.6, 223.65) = -1.47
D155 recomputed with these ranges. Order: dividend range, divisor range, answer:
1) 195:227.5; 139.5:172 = 1.18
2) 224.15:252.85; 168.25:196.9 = 0.90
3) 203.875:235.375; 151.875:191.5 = 0.95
